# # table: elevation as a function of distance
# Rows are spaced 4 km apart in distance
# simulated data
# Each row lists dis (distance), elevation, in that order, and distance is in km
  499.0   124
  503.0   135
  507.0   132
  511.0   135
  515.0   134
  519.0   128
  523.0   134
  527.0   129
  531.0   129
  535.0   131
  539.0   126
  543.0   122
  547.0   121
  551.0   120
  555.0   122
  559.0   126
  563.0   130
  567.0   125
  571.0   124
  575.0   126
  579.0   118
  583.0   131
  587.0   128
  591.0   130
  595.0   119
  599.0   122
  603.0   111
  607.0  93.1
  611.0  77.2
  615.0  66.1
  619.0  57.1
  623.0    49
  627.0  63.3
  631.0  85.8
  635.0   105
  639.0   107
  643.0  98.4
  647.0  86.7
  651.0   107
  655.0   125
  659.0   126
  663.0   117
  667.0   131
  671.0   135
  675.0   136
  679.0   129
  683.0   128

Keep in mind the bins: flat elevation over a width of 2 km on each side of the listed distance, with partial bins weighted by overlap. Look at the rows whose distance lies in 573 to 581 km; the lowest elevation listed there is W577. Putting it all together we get 118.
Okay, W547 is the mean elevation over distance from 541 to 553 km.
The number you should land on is 121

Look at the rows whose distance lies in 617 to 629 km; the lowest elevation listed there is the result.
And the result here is 49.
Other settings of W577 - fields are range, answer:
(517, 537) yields 128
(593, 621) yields 57.1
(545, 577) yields 120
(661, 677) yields 117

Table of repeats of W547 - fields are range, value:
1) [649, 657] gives 116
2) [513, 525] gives 132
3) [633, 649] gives 99.3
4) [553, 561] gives 124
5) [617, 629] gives 56.5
